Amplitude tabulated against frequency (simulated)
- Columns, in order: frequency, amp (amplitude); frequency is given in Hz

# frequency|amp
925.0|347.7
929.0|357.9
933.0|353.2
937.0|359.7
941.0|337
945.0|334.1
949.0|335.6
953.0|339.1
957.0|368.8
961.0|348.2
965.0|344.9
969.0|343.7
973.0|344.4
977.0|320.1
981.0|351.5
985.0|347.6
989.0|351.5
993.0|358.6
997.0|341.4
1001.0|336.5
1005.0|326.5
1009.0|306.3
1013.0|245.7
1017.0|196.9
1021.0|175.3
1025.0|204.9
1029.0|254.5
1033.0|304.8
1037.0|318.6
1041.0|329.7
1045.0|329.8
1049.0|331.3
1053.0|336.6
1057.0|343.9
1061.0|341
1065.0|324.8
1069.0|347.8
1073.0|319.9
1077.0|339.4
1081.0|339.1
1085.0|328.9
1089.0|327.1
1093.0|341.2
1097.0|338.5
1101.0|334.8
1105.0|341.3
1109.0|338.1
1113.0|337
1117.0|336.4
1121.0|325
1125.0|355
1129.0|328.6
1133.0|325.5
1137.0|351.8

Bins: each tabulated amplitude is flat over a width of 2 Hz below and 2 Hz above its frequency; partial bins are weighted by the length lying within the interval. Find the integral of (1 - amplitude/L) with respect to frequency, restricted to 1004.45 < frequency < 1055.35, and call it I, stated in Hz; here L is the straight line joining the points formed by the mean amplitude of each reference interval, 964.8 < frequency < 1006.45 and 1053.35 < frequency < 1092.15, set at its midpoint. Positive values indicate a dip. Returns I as 8.69 Hz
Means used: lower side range 343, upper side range 335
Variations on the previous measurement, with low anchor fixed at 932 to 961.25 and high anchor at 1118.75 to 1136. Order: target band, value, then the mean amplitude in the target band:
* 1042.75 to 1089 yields 0.6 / 334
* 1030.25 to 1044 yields 1.0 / 315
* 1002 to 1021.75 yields 4.8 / 259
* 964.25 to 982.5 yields 0.2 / 340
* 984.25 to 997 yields -0.3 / 351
